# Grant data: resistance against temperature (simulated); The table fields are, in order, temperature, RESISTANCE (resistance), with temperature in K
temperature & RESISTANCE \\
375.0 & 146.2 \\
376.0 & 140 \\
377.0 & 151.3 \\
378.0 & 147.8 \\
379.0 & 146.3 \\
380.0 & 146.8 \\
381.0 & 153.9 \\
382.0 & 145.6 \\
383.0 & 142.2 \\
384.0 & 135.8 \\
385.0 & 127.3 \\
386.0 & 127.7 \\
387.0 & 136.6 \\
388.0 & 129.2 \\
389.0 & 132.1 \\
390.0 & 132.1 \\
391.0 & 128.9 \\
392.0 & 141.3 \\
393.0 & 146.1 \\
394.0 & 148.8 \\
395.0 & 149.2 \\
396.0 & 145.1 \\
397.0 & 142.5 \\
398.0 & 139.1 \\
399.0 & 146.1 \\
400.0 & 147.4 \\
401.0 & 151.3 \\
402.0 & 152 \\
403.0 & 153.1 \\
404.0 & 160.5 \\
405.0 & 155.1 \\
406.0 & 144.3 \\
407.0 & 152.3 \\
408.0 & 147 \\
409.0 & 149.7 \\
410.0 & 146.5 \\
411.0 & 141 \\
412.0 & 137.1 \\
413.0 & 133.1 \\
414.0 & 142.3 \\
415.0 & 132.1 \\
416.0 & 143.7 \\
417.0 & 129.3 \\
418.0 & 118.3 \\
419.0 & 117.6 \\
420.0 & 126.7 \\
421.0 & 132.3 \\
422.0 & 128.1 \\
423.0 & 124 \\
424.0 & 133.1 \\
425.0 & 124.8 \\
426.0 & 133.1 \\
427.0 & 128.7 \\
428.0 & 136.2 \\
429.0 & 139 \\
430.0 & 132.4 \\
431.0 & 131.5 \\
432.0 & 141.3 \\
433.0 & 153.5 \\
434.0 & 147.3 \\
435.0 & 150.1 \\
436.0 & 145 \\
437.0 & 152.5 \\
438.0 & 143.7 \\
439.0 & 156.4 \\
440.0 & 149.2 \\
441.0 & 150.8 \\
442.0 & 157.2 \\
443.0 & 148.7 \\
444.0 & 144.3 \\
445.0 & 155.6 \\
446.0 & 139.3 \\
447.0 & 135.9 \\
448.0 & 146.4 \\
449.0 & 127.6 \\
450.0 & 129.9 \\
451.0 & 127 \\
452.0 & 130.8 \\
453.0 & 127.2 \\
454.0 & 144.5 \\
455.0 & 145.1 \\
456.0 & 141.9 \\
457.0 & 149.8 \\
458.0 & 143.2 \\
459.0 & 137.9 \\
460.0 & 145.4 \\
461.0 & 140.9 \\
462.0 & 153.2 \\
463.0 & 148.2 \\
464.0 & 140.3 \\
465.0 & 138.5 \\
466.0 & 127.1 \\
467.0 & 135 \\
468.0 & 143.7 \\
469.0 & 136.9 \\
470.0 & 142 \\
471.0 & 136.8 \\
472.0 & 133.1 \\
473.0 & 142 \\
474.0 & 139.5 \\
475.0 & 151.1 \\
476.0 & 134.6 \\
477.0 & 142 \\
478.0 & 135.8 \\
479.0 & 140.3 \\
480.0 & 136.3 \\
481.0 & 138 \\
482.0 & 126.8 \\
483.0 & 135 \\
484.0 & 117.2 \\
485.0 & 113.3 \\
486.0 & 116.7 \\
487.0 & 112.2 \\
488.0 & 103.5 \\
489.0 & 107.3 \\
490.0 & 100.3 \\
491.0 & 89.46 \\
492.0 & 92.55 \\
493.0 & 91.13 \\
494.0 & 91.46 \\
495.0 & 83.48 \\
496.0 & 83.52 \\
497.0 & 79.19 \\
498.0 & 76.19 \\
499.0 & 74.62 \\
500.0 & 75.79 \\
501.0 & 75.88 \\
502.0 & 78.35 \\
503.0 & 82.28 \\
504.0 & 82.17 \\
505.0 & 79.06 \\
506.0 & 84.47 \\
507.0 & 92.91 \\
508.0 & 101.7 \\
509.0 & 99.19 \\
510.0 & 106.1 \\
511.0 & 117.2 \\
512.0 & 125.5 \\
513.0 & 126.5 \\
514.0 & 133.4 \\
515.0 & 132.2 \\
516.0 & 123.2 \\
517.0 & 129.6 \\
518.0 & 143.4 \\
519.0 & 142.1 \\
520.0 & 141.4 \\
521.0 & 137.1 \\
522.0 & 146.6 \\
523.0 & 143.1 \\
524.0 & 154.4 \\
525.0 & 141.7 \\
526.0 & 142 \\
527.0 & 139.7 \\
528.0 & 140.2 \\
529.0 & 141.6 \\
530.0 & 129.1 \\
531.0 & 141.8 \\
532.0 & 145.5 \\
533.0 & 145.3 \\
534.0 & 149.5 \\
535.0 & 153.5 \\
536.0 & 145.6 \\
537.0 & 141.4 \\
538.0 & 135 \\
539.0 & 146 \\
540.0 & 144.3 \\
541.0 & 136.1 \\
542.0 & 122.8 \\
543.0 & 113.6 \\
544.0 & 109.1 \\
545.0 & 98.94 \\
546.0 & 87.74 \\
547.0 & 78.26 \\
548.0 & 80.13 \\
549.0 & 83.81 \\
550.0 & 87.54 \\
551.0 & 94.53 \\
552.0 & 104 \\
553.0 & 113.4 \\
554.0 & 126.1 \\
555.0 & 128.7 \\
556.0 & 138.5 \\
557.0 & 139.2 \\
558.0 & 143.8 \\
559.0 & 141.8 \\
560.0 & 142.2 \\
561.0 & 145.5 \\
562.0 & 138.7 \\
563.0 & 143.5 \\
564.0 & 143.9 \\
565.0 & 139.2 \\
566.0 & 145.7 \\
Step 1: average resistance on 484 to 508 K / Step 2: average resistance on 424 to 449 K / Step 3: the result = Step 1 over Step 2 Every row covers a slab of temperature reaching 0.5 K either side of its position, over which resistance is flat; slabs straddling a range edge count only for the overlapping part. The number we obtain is 0.63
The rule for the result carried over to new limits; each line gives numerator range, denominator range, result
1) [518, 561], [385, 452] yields 0.92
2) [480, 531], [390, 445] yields 0.80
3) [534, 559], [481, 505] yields 1.25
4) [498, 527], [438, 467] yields 0.81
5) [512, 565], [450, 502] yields 1.06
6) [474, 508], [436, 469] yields 0.73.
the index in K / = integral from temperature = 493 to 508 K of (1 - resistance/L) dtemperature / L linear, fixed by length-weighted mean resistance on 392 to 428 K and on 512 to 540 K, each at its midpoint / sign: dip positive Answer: 6.2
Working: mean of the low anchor 140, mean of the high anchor 140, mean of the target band 82.4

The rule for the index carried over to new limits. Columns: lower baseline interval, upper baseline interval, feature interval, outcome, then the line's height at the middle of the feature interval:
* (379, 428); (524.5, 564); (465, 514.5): 7.69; 132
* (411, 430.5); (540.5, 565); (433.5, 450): -2.16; 129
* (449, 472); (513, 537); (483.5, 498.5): 4.57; 140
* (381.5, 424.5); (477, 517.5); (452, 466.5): -2.72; 119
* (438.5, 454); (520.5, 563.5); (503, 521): 2.45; 133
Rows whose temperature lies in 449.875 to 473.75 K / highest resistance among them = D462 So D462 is 153.2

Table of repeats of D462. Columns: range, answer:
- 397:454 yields 160.5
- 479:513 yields 140.3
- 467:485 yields 151.1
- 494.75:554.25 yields 154.4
